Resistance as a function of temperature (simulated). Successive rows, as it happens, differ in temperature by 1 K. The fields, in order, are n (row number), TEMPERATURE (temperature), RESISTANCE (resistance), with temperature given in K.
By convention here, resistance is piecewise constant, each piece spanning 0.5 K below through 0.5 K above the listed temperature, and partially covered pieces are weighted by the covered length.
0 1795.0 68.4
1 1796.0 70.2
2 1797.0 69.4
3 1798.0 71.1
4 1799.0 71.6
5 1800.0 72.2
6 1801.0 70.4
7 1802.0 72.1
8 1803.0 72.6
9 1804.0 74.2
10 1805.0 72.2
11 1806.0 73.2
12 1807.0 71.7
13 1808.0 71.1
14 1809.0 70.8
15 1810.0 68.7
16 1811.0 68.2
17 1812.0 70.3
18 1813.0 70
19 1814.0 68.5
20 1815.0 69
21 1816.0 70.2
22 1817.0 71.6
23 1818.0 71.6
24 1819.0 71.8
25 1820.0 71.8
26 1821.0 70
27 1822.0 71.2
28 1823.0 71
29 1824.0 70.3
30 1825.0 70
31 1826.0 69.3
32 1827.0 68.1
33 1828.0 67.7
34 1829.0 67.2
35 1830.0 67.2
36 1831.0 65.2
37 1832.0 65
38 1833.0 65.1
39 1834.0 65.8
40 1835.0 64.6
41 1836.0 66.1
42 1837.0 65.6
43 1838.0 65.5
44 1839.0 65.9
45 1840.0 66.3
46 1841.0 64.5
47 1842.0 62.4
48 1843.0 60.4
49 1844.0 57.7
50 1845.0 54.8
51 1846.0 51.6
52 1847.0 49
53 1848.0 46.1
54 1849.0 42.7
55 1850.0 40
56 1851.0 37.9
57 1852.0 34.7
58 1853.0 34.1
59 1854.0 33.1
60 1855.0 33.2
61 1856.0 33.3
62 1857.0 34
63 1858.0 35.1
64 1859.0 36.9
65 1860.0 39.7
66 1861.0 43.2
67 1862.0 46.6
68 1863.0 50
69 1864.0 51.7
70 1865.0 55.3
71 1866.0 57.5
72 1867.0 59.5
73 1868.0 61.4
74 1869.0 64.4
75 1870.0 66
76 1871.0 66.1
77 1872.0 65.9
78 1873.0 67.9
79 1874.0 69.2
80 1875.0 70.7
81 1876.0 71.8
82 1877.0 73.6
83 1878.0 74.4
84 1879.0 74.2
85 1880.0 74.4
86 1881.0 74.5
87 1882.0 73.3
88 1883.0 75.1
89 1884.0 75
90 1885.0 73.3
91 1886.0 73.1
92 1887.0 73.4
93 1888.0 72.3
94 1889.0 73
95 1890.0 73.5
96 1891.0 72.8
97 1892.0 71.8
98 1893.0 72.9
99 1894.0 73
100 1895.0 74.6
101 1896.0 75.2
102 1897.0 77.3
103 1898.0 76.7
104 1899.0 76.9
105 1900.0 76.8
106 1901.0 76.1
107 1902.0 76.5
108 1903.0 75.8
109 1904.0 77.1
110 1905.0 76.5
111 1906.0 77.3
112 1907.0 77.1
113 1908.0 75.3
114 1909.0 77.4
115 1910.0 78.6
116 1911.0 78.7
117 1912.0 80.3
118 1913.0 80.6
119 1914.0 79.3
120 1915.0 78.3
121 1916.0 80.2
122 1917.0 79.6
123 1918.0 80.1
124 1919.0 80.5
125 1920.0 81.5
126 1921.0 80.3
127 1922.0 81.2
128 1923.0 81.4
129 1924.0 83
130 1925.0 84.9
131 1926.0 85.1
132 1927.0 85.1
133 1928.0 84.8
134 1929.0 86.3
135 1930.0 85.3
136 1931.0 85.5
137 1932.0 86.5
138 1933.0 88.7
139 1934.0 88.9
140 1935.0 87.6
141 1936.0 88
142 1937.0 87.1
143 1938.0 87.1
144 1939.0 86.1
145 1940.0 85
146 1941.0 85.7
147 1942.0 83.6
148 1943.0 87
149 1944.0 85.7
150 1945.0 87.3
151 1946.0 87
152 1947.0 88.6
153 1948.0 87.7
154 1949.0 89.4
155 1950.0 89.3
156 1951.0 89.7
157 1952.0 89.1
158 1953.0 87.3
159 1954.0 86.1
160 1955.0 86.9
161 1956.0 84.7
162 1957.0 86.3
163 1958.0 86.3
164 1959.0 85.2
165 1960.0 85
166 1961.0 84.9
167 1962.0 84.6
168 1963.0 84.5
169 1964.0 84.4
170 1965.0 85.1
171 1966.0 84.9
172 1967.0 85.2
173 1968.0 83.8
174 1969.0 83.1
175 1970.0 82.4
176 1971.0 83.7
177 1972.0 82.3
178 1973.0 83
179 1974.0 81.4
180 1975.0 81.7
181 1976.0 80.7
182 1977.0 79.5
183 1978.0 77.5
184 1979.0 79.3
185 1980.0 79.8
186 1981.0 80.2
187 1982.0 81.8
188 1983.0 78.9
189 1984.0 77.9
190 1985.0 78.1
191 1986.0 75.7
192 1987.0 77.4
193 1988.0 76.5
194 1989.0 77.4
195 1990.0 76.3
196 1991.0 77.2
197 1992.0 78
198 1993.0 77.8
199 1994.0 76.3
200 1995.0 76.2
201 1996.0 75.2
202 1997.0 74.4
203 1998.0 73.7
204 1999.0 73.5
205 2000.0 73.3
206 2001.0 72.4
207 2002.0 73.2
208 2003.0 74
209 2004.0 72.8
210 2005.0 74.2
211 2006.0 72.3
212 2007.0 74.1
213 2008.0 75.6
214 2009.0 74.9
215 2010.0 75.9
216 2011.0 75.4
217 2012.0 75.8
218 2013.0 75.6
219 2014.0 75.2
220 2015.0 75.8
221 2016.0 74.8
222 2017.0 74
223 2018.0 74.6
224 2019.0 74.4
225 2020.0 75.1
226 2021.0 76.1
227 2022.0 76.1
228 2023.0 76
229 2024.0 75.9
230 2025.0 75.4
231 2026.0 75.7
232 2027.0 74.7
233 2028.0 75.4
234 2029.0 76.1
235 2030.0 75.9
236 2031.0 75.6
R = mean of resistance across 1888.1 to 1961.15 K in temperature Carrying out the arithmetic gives 82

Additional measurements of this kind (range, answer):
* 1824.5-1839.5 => 66.6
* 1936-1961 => 86.8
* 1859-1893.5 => 66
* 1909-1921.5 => 79.7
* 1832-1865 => 50.2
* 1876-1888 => 73.9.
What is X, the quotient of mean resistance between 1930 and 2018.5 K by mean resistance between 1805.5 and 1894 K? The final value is 1.30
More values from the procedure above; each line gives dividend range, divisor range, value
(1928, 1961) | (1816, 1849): 1.34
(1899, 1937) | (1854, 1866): 1.93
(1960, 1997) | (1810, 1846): 1.20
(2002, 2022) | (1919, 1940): 0.88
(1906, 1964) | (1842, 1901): 1.39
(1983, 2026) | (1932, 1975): 0.88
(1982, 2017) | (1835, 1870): 1.50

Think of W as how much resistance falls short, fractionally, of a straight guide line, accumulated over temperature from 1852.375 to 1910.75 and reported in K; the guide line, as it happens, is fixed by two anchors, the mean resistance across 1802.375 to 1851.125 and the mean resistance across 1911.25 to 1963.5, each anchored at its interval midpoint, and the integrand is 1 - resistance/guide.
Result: 7.82 K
